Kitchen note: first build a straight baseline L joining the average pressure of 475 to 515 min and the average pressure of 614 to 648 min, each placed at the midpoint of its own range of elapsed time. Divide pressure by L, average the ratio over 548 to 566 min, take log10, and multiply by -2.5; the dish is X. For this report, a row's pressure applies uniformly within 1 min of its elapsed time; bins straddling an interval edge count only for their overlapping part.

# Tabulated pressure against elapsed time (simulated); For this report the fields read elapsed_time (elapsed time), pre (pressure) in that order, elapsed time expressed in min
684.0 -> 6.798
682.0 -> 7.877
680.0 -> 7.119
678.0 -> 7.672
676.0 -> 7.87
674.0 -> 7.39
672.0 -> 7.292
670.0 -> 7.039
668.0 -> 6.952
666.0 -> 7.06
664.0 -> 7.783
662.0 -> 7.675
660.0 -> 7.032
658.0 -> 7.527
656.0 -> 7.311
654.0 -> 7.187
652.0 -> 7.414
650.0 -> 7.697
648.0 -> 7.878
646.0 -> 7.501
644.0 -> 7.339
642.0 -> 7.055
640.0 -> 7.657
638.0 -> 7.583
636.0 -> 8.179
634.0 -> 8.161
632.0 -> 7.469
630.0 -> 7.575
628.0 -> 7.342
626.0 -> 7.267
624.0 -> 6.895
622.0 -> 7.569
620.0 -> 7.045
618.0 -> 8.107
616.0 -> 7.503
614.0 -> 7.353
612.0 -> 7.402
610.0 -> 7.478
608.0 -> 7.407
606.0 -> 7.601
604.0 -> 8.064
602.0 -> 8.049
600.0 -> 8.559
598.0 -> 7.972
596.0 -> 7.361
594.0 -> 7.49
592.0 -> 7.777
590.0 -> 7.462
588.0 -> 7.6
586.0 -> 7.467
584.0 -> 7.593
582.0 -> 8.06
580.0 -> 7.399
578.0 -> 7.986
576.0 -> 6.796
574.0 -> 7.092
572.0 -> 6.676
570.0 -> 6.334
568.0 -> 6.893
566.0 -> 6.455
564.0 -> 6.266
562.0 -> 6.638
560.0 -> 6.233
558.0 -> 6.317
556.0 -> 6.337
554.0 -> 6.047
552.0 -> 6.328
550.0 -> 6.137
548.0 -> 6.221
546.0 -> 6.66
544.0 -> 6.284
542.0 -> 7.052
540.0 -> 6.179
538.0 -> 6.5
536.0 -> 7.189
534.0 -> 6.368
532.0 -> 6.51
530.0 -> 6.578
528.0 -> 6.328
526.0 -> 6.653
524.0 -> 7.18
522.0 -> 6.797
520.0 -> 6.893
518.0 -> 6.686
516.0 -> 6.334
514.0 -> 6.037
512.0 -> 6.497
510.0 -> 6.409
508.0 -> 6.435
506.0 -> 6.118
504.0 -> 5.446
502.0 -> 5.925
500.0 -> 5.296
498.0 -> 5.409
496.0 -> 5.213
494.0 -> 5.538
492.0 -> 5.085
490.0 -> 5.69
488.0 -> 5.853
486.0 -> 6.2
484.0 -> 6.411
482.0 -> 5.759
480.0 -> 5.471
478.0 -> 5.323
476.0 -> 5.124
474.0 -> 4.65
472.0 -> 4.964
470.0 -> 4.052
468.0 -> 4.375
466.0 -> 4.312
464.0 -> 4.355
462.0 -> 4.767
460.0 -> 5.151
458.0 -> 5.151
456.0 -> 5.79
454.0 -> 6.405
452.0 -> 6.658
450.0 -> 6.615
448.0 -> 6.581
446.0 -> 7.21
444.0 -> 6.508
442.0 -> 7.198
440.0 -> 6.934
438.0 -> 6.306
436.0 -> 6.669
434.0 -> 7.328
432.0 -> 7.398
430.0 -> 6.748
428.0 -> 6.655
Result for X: 0.05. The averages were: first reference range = 5.76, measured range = 6.29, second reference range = 7.52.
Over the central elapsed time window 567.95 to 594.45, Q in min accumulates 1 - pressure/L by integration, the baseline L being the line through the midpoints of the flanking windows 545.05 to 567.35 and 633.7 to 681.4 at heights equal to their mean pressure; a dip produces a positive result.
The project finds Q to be -2.89 min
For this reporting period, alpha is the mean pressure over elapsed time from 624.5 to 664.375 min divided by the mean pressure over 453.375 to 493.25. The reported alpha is 1.4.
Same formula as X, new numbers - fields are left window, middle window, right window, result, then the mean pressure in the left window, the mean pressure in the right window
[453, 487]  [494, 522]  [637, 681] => -0.08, 5.19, 7.41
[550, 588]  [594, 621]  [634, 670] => -0.08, 6.83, 7.47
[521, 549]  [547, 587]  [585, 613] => 0.06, 6.61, 7.69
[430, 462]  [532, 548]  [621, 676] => 0.06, 6.48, 7.45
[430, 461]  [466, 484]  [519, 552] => 0.29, 6.53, 6.59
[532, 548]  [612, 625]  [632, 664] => -0.02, 6.57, 7.55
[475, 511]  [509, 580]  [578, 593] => 0.03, 5.71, 7.65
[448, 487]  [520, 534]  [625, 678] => -0.11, 5.38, 7.47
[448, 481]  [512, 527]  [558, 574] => -0.12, 5.24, 6.52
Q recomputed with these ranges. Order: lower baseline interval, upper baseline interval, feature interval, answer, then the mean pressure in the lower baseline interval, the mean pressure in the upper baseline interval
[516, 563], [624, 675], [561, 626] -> -3.8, 6.52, 7.44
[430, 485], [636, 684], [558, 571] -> 0.4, 5.85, 7.43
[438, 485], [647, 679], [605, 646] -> -2.3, 5.66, 7.42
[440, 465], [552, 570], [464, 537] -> 4.4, 6.07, 6.39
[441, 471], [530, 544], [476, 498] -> 1.5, 5.68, 6.6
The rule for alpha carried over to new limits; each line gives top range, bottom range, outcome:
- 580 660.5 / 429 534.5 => 1.26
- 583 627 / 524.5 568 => 1.18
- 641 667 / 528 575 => 1.14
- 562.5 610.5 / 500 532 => 1.16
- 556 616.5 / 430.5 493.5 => 1.25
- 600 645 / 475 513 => 1.32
